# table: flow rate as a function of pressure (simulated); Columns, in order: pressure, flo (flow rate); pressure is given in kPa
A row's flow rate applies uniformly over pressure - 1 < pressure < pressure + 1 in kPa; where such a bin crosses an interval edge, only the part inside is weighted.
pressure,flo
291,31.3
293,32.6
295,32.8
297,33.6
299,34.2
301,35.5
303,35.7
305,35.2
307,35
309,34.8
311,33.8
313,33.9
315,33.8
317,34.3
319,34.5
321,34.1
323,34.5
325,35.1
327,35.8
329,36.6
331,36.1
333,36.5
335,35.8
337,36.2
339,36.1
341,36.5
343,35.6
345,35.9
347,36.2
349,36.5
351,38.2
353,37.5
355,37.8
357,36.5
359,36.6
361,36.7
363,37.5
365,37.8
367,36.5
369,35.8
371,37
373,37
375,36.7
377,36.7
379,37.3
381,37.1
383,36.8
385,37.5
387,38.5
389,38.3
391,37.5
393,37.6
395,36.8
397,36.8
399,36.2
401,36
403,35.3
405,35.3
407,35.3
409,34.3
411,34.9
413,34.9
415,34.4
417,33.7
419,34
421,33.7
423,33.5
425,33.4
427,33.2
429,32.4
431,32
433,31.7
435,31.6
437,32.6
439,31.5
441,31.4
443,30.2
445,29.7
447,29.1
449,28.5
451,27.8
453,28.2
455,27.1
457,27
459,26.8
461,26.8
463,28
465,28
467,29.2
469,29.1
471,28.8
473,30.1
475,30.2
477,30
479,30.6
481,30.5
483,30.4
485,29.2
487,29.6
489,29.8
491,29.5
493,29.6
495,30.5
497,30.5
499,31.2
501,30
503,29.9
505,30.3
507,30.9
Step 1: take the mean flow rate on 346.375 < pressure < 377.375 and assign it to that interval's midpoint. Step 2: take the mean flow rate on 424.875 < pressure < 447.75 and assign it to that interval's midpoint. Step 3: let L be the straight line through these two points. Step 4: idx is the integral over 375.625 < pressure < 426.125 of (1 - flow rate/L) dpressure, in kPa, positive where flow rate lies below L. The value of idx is -2.5 kPa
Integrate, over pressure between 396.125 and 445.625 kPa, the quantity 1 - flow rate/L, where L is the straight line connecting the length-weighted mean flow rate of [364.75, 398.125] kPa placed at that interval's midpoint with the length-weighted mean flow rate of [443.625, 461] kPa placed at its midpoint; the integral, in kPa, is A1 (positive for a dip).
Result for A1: -2.31 kPa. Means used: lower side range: 37.1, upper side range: 28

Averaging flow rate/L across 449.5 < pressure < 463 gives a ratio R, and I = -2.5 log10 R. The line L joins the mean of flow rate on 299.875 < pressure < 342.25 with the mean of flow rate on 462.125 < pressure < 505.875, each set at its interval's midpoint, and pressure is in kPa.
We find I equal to 0.12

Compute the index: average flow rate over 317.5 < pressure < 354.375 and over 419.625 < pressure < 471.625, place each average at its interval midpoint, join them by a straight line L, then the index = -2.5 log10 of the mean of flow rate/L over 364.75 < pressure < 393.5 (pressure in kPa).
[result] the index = -0.11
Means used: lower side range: 36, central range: 37.2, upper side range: 30.1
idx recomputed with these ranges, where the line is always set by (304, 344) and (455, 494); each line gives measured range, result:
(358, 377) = -1.9 kPa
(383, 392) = -1.4 kPa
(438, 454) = 0.4 kPa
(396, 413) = -1.9 kPa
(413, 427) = -1.1 kPa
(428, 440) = -0.5 kPa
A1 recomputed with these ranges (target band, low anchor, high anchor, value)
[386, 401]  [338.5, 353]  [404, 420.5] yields -0.9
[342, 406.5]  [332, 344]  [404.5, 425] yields -2.9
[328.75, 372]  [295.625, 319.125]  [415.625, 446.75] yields -3.7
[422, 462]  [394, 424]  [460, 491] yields 2.5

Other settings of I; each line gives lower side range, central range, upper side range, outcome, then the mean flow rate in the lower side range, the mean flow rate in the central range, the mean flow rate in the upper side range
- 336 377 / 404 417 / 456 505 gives -0.039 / 36.7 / 34.8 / 29.4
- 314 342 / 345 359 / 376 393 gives -0.021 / 35.4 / 37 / 37.5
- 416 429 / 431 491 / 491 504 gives 0.083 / 33.5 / 29.5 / 30.2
